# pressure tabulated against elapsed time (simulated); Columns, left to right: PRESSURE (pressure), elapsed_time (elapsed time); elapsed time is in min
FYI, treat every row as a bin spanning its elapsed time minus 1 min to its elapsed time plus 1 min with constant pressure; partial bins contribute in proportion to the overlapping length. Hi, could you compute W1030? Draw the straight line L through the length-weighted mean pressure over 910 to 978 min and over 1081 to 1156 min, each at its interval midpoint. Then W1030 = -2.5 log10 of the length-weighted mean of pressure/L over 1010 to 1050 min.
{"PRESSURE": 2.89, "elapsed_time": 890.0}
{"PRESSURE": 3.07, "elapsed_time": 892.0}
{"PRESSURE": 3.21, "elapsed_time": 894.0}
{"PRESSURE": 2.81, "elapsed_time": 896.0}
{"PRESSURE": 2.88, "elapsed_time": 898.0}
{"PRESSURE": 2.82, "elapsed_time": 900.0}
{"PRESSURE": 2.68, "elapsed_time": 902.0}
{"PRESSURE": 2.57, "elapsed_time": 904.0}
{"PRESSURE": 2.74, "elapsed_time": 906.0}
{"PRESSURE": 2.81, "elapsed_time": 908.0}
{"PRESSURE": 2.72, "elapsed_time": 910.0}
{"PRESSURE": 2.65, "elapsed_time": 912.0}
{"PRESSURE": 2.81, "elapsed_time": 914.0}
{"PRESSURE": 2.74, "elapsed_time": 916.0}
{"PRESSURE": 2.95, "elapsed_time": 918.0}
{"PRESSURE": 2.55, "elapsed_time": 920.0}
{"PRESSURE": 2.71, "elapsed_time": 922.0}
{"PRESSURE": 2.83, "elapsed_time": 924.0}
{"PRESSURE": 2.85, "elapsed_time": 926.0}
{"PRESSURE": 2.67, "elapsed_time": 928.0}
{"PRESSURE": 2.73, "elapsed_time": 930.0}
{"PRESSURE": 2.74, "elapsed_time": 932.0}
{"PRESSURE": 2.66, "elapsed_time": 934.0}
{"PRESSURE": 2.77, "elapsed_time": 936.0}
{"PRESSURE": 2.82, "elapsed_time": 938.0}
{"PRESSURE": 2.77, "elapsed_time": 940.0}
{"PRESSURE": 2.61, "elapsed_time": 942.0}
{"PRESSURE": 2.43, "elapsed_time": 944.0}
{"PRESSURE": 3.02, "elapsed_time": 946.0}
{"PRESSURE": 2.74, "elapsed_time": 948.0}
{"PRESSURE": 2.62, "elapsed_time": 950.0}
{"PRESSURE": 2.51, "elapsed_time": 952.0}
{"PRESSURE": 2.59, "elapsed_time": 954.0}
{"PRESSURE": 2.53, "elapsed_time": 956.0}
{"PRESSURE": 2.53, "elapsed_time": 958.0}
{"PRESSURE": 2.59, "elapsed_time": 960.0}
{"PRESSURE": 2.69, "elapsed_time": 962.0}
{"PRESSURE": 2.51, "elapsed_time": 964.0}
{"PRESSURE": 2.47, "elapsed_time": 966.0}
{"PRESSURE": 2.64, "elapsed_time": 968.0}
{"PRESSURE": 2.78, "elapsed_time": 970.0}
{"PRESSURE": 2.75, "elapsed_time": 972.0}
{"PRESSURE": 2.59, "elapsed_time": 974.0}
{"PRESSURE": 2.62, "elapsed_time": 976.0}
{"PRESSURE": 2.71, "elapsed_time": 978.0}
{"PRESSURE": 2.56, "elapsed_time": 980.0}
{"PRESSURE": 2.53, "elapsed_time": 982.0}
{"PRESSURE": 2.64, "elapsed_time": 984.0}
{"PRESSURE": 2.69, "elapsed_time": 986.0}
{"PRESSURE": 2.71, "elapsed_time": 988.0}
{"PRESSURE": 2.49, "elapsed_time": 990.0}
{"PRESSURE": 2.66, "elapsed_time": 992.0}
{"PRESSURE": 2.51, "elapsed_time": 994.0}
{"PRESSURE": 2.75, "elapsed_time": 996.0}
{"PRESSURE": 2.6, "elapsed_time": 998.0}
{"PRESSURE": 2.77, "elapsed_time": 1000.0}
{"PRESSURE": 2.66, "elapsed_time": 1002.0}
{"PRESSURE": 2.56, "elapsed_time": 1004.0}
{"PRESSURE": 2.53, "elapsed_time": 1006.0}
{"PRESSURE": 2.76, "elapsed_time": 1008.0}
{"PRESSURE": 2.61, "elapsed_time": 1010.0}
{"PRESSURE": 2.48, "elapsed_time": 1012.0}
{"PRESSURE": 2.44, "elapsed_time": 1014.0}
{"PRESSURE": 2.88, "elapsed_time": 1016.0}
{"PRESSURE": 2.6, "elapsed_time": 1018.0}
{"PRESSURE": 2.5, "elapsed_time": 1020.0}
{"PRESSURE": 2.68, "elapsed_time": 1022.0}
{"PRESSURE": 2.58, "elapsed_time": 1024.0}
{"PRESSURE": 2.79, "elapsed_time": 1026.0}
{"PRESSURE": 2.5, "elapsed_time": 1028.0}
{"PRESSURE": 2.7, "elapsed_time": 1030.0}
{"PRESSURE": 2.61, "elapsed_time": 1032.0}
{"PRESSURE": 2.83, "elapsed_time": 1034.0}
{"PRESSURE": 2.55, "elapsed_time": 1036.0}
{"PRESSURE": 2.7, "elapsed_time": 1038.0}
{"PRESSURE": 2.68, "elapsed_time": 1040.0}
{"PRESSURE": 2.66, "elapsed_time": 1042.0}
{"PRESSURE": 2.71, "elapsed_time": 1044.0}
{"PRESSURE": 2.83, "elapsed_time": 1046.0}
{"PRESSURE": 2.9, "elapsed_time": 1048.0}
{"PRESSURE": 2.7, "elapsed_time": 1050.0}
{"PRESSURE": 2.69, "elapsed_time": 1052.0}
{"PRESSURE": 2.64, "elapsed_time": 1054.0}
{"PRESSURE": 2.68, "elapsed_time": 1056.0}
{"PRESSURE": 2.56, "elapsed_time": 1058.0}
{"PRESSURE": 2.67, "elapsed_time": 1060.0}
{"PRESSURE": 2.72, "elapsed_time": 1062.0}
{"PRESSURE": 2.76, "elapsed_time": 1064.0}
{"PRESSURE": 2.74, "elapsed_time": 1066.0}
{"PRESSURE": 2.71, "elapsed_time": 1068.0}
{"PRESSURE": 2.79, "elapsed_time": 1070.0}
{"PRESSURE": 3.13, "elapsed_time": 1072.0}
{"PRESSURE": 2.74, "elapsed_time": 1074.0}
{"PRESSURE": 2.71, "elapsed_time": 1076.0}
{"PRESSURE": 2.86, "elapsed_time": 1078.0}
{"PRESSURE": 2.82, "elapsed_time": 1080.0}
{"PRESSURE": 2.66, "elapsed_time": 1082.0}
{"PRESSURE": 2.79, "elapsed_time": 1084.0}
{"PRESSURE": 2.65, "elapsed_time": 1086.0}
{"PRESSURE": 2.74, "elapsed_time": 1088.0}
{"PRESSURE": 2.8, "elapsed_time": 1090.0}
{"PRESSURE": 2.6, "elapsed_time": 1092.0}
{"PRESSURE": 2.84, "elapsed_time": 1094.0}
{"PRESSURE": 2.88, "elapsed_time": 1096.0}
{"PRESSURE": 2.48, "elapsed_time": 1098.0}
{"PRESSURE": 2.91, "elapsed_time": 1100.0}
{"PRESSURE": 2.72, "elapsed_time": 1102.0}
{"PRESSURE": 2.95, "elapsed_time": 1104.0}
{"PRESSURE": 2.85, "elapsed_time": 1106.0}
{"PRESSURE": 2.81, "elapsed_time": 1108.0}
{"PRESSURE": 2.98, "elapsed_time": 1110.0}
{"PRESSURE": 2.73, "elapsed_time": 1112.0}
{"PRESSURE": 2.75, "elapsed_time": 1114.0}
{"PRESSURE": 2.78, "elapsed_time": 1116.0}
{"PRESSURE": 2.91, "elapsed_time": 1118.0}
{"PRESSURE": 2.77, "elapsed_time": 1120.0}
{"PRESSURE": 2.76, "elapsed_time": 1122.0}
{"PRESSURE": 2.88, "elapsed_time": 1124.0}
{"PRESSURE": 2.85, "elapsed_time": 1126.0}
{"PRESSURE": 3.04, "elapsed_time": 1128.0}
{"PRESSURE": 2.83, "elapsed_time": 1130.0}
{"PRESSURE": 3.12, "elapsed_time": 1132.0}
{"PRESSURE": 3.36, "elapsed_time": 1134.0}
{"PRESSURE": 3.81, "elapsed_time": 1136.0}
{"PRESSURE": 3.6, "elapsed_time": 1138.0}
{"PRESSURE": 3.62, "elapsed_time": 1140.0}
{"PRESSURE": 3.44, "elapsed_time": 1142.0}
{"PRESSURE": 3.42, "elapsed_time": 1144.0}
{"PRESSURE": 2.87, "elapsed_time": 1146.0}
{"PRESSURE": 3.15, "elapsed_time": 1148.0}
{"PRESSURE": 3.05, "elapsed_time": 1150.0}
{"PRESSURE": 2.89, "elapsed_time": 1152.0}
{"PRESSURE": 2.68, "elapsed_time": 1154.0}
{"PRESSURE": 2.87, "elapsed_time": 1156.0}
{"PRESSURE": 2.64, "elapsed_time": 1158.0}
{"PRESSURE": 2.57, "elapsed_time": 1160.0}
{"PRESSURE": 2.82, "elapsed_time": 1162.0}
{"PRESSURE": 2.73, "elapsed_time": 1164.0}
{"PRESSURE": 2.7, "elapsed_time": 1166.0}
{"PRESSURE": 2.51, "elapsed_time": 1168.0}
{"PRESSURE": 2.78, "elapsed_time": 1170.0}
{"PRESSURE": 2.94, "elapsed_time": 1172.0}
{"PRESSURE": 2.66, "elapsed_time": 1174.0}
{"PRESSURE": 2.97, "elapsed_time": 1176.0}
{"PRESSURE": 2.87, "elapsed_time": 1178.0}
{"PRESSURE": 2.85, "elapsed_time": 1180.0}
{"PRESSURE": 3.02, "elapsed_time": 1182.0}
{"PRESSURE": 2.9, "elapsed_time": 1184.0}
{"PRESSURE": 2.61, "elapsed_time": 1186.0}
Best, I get 0.059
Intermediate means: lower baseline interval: 2.68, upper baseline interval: 2.94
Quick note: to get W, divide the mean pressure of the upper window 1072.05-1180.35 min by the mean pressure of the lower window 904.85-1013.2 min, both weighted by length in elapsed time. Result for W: 1.1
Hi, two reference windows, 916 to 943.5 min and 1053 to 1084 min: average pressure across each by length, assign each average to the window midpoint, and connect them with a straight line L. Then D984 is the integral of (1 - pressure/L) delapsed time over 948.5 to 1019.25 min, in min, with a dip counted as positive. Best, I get 3.2 min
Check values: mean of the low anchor 2.74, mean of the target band 2.62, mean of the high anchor 2.75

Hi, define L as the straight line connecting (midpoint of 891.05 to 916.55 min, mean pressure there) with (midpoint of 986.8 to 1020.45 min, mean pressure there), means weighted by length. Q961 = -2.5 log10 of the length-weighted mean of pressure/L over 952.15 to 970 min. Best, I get 0.05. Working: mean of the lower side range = 2.81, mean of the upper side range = 2.62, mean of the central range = 2.58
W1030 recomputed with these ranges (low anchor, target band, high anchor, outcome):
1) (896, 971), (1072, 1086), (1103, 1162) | 0.05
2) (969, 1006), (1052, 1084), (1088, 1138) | 0.02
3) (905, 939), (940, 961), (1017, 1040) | 0.04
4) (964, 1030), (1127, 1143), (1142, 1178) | -0.19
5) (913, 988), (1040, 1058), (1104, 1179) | 0.04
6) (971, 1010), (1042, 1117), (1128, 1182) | 0.03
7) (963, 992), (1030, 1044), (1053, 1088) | 0.01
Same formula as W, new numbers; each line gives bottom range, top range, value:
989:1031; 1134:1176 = 1.14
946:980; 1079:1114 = 1.06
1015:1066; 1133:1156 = 1.21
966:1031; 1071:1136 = 1.08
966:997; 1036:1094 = 1.04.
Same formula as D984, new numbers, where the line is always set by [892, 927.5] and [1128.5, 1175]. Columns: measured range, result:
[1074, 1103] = 2.0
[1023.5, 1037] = 1.1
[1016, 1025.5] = 0.8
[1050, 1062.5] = 1.1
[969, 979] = 0.6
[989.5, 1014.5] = 2.3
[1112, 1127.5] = 0.8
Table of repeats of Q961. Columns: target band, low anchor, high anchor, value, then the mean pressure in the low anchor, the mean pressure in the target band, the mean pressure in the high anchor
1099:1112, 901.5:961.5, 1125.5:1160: 0.068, 2.7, 2.86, 3.12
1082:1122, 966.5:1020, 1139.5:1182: 0.009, 2.63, 2.78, 2.9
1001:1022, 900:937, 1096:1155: 0.098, 2.73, 2.61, 3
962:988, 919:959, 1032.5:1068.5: 0.025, 2.68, 2.63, 2.71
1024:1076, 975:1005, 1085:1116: -0.002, 2.63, 2.72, 2.78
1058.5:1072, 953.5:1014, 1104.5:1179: 0.012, 2.61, 2.75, 2.95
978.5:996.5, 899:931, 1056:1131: 0.058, 2.74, 2.61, 2.79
